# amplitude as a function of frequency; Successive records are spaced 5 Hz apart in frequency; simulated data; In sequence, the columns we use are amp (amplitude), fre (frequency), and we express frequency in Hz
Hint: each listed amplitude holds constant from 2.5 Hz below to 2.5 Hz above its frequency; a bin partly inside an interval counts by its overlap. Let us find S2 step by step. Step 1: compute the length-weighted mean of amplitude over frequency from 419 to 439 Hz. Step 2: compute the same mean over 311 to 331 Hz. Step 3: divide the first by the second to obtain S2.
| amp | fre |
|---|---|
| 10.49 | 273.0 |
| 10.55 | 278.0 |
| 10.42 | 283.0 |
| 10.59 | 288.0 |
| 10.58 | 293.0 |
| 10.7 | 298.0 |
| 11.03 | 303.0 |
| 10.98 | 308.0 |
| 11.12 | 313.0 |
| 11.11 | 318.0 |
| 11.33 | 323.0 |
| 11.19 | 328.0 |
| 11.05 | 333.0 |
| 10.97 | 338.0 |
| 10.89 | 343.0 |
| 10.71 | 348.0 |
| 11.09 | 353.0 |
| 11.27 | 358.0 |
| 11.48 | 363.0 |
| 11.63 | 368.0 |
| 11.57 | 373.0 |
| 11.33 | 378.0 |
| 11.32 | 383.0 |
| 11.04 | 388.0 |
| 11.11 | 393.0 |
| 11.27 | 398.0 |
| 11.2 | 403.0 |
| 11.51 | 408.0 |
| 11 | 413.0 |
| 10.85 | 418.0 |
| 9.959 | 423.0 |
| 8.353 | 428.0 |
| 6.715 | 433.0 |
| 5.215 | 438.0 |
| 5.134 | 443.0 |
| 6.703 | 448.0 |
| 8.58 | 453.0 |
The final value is 0.7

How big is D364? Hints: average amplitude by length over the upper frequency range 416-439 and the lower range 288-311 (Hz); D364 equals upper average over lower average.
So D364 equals 0.8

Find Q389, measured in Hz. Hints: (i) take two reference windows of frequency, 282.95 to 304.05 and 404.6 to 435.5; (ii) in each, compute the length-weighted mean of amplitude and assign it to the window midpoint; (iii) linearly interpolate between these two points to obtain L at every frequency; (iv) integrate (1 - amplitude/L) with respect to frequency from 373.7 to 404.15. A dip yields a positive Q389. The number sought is -3.8 Hz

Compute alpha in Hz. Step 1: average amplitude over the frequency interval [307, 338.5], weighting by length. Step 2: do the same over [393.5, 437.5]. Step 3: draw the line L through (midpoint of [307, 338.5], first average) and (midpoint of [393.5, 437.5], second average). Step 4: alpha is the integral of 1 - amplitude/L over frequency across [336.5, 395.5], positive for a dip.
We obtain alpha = -3.60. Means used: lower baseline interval 11.1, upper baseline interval 9.93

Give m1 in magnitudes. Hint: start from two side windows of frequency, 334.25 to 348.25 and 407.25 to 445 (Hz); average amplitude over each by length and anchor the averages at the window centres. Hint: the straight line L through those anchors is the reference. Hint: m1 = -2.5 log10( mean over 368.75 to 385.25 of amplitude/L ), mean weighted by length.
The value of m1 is -0.16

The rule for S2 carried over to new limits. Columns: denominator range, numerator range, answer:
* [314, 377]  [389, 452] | 0.81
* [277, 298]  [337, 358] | 1.04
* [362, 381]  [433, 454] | 0.55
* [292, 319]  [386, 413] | 1.03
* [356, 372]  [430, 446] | 0.51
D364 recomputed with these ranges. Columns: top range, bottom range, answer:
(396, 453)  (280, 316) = 0.82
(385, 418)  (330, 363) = 1.01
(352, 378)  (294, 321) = 1.04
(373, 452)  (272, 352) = 0.88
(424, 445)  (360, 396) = 0.58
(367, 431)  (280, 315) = 1.01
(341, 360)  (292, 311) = 1.01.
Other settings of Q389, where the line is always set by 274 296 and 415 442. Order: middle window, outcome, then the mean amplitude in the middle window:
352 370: -4.2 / 11.4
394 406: -3.7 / 11.2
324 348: -3.3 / 11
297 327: -3.0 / 11.1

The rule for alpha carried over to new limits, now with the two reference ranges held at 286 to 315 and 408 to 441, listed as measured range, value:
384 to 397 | -2.41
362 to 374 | -2.24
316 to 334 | -1.28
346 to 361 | -1.61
